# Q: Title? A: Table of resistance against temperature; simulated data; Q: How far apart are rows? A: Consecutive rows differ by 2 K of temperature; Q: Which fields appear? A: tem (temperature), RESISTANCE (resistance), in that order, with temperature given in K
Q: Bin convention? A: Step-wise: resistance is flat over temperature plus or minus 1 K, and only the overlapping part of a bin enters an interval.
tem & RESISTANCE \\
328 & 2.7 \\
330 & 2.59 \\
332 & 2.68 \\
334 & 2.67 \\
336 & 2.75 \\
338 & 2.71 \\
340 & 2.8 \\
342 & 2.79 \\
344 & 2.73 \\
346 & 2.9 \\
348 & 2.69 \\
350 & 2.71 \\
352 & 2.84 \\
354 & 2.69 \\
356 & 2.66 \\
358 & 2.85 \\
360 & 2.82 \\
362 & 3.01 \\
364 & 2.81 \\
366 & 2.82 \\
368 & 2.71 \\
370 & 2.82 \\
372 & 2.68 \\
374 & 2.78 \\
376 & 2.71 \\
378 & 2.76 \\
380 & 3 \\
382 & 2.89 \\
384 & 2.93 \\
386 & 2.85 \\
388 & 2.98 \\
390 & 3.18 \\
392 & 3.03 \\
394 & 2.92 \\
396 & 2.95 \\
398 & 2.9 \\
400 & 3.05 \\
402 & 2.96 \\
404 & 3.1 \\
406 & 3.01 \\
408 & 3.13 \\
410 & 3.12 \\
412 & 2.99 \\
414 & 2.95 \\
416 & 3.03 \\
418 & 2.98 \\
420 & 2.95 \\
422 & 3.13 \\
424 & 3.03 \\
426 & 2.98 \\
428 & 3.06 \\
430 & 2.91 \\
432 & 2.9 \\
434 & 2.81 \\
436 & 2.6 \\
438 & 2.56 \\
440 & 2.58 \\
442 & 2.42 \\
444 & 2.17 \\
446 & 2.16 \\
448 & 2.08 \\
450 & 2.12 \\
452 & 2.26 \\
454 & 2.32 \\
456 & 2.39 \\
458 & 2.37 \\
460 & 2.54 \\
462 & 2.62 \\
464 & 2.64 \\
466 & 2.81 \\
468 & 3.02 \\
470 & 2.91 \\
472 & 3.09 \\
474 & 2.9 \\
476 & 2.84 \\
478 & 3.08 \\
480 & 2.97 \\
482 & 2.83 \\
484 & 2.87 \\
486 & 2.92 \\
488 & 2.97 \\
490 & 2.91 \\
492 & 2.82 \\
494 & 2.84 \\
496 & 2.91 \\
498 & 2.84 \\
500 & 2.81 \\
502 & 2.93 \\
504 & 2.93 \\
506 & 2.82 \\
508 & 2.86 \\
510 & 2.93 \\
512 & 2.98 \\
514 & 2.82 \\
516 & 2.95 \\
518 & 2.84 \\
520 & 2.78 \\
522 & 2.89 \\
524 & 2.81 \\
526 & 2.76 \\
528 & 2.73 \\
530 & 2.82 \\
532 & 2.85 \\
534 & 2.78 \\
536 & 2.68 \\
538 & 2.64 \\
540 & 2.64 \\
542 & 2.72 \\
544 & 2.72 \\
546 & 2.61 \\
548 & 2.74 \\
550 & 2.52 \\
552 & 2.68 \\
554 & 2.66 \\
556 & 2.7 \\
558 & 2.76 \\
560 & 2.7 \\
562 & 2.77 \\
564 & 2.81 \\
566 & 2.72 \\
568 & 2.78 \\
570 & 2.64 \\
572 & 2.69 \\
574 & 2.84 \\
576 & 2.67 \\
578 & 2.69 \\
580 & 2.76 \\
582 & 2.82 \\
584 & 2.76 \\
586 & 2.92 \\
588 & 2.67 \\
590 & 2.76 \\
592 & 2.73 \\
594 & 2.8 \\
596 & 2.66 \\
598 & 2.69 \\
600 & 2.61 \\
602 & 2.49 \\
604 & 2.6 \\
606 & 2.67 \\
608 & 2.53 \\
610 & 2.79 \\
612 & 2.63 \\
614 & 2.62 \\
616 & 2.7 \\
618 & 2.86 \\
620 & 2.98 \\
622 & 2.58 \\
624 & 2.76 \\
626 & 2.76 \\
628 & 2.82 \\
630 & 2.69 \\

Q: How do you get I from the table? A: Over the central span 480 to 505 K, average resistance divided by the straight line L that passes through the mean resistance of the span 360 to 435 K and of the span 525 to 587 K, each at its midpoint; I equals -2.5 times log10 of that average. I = -0.03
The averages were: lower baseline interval 2.94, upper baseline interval 2.73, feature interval 2.89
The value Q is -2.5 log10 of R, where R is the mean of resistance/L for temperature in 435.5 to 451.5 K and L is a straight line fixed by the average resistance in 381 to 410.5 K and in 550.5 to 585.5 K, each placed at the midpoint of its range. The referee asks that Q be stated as 0.25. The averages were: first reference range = 3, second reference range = 2.73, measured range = 2.33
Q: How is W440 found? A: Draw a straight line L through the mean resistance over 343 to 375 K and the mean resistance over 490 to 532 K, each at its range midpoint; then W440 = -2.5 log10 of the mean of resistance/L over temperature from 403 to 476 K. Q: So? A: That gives 0.03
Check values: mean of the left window 2.78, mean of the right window 2.85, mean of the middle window 2.74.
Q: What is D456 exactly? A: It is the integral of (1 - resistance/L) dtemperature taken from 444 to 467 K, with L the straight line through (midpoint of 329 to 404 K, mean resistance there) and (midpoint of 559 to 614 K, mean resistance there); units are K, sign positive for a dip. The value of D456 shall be 3.3 K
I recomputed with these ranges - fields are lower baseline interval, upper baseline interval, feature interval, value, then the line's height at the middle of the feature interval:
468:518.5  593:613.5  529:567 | 0.03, 2.78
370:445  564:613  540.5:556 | 0.03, 2.75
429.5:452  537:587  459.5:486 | -0.13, 2.53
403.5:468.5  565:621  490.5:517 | -0.06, 2.72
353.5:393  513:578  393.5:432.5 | -0.07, 2.83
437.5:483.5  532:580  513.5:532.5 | -0.06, 2.67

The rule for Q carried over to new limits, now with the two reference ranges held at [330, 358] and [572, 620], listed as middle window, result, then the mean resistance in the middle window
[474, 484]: -0.076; 2.92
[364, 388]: -0.033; 2.82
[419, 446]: -0.010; 2.75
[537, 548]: 0.018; 2.67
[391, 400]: -0.087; 2.96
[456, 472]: 0.008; 2.71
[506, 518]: -0.067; 2.9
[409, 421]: -0.103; 3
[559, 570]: -0.012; 2.75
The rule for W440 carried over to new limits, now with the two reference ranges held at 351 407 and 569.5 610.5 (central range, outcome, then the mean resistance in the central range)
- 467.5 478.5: -0.06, 2.97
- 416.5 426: -0.06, 3.02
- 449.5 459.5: 0.21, 2.31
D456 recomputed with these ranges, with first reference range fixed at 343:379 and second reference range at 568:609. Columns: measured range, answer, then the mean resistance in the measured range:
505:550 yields -1.0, 2.78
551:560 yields 0.0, 2.7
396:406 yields -0.8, 3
